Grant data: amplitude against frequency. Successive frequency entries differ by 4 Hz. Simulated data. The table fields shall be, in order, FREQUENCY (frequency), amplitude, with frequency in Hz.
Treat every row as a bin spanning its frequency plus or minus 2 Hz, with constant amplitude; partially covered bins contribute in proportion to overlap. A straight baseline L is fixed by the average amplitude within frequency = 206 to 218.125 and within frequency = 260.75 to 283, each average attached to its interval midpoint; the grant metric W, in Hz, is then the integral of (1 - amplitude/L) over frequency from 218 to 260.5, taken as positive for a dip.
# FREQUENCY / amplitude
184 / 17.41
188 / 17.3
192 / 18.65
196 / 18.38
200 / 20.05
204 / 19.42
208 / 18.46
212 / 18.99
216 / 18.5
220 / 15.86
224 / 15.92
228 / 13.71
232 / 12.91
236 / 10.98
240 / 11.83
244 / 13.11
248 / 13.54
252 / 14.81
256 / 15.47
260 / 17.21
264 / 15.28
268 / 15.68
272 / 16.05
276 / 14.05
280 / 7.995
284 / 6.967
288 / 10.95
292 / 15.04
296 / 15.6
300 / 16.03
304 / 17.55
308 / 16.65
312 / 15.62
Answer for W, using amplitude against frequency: 6.0 Hz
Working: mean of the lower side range 18.6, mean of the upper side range 13.7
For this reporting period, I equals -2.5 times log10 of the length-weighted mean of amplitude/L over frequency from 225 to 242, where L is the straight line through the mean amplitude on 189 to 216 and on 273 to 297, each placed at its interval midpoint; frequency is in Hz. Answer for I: 0.28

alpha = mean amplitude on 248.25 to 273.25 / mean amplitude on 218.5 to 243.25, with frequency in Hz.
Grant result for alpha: 1.16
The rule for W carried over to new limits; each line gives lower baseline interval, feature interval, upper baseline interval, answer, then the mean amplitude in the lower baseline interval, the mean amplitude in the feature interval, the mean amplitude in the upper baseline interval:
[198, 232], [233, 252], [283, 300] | 3.7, 17.3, 12.7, 12.9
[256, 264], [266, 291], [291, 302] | 6.1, 16.3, 12.1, 15.6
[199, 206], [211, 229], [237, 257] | 0.7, 19.7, 16.6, 13.5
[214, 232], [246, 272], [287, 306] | 0.1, 15.7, 15.4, 15.2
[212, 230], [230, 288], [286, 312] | 9.7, 16.3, 13.2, 15.3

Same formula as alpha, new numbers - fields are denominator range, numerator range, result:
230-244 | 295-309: 1.37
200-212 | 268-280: 0.73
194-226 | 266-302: 0.72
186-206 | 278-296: 0.58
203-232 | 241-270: 0.88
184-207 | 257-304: 0.75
